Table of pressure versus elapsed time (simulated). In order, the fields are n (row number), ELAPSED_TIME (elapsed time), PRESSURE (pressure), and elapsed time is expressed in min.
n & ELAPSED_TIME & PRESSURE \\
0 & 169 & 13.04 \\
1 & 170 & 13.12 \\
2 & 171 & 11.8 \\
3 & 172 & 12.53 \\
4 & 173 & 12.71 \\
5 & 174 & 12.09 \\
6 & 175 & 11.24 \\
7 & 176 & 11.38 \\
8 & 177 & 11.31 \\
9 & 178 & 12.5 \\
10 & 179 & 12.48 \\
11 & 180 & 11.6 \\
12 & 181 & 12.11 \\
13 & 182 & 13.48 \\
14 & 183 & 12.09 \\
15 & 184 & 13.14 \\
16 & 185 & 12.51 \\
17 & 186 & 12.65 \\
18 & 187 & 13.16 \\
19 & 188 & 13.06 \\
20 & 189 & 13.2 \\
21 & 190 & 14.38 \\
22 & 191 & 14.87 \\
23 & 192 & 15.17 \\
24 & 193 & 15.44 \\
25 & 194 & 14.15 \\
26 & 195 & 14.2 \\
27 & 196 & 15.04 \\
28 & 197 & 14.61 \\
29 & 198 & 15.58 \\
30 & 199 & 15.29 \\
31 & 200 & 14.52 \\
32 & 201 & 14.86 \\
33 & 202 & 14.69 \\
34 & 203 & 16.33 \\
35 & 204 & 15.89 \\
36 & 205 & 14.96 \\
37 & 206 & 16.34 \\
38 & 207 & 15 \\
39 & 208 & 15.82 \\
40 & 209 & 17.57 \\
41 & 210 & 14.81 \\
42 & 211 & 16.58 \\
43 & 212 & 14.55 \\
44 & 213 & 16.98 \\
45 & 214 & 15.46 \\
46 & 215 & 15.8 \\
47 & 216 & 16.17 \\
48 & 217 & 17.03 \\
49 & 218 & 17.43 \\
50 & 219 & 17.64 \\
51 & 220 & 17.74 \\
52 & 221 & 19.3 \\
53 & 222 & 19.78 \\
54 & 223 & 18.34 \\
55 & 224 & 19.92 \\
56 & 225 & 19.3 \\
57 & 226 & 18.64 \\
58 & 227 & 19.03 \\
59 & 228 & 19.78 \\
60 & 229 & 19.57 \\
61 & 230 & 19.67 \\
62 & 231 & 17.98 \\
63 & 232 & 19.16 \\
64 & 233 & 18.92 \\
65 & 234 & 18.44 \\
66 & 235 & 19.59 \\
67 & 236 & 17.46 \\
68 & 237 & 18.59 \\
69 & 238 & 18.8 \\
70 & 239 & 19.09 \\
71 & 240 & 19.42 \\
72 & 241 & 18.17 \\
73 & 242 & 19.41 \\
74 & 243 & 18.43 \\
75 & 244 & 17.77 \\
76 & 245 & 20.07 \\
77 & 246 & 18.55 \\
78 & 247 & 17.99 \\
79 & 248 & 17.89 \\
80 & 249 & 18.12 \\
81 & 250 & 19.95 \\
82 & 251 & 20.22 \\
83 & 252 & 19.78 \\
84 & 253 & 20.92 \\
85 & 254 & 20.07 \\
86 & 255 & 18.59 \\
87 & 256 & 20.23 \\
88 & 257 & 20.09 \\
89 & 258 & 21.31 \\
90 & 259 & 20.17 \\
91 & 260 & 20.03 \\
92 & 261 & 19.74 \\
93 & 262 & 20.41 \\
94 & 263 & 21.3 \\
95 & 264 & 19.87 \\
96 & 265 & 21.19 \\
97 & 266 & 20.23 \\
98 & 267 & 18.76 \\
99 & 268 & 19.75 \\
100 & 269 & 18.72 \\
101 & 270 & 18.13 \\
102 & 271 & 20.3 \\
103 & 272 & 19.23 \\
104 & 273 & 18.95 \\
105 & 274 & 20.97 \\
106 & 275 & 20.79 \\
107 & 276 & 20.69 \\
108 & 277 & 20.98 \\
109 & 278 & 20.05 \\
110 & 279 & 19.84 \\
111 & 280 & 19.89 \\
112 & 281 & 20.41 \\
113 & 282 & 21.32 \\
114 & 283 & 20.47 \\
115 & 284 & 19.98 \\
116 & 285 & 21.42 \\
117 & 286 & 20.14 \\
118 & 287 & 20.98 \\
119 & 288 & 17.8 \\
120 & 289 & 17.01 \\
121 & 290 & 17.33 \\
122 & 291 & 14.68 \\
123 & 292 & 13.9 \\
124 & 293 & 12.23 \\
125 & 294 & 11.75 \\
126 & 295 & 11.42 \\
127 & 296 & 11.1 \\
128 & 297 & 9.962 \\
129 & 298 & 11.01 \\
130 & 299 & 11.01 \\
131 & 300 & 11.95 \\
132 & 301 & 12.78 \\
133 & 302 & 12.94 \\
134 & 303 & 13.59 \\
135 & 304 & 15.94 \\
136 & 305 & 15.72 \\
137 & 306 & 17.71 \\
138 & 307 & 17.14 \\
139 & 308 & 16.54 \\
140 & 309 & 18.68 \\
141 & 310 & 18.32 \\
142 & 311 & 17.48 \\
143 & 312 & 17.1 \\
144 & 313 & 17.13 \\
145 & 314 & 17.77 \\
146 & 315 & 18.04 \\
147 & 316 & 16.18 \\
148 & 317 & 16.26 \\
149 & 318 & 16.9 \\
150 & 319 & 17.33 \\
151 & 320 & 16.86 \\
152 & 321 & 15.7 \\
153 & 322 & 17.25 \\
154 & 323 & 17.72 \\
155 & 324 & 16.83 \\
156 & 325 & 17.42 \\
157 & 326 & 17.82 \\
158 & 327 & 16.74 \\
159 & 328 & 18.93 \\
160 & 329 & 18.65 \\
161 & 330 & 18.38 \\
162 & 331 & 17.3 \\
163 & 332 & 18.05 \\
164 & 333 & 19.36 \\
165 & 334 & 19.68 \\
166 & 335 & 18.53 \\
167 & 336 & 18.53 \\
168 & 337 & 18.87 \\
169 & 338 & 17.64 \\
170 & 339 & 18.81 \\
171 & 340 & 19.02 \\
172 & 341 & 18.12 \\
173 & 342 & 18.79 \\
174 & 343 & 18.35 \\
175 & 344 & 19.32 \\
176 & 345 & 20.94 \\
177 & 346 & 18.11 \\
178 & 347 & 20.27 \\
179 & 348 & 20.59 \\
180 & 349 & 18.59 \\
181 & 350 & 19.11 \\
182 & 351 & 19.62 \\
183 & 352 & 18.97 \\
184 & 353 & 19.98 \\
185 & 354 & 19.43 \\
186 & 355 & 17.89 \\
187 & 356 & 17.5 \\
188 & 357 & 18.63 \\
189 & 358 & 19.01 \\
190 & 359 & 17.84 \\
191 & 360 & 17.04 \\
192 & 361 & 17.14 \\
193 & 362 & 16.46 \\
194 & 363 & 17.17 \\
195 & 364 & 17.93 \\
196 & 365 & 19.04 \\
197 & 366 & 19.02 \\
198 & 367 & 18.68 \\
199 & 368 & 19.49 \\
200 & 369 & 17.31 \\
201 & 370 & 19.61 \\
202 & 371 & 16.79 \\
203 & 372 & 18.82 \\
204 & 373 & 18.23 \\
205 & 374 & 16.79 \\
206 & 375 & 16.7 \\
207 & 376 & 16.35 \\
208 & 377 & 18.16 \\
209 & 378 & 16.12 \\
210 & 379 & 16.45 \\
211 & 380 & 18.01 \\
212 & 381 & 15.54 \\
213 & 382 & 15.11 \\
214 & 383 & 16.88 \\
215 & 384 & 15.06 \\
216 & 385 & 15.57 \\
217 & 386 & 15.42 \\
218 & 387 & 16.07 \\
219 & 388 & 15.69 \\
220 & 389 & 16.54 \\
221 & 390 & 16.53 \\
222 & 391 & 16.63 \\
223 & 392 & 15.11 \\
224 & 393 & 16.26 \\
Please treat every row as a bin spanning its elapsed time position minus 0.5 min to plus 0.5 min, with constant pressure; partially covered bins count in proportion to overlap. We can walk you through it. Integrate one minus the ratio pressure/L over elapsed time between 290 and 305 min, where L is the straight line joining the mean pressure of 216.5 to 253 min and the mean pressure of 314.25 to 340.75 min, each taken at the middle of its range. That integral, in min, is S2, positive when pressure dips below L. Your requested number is 4.48 min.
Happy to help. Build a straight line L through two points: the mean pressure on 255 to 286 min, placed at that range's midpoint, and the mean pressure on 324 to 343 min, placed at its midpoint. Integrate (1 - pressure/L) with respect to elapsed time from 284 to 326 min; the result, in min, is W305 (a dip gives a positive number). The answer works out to 7.09 min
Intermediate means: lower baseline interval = 20.1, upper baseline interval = 18.3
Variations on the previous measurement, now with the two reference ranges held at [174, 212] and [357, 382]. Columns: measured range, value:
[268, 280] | -3.2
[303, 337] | -1.7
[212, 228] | -3.5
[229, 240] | -2.9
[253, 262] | -2.8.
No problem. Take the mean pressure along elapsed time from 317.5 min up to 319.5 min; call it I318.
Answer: 17.1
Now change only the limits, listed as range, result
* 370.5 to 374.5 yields 17.7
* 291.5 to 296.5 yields 12.1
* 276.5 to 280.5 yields 20.2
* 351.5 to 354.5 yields 19.5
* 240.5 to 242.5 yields 18.8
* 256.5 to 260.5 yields 20.4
